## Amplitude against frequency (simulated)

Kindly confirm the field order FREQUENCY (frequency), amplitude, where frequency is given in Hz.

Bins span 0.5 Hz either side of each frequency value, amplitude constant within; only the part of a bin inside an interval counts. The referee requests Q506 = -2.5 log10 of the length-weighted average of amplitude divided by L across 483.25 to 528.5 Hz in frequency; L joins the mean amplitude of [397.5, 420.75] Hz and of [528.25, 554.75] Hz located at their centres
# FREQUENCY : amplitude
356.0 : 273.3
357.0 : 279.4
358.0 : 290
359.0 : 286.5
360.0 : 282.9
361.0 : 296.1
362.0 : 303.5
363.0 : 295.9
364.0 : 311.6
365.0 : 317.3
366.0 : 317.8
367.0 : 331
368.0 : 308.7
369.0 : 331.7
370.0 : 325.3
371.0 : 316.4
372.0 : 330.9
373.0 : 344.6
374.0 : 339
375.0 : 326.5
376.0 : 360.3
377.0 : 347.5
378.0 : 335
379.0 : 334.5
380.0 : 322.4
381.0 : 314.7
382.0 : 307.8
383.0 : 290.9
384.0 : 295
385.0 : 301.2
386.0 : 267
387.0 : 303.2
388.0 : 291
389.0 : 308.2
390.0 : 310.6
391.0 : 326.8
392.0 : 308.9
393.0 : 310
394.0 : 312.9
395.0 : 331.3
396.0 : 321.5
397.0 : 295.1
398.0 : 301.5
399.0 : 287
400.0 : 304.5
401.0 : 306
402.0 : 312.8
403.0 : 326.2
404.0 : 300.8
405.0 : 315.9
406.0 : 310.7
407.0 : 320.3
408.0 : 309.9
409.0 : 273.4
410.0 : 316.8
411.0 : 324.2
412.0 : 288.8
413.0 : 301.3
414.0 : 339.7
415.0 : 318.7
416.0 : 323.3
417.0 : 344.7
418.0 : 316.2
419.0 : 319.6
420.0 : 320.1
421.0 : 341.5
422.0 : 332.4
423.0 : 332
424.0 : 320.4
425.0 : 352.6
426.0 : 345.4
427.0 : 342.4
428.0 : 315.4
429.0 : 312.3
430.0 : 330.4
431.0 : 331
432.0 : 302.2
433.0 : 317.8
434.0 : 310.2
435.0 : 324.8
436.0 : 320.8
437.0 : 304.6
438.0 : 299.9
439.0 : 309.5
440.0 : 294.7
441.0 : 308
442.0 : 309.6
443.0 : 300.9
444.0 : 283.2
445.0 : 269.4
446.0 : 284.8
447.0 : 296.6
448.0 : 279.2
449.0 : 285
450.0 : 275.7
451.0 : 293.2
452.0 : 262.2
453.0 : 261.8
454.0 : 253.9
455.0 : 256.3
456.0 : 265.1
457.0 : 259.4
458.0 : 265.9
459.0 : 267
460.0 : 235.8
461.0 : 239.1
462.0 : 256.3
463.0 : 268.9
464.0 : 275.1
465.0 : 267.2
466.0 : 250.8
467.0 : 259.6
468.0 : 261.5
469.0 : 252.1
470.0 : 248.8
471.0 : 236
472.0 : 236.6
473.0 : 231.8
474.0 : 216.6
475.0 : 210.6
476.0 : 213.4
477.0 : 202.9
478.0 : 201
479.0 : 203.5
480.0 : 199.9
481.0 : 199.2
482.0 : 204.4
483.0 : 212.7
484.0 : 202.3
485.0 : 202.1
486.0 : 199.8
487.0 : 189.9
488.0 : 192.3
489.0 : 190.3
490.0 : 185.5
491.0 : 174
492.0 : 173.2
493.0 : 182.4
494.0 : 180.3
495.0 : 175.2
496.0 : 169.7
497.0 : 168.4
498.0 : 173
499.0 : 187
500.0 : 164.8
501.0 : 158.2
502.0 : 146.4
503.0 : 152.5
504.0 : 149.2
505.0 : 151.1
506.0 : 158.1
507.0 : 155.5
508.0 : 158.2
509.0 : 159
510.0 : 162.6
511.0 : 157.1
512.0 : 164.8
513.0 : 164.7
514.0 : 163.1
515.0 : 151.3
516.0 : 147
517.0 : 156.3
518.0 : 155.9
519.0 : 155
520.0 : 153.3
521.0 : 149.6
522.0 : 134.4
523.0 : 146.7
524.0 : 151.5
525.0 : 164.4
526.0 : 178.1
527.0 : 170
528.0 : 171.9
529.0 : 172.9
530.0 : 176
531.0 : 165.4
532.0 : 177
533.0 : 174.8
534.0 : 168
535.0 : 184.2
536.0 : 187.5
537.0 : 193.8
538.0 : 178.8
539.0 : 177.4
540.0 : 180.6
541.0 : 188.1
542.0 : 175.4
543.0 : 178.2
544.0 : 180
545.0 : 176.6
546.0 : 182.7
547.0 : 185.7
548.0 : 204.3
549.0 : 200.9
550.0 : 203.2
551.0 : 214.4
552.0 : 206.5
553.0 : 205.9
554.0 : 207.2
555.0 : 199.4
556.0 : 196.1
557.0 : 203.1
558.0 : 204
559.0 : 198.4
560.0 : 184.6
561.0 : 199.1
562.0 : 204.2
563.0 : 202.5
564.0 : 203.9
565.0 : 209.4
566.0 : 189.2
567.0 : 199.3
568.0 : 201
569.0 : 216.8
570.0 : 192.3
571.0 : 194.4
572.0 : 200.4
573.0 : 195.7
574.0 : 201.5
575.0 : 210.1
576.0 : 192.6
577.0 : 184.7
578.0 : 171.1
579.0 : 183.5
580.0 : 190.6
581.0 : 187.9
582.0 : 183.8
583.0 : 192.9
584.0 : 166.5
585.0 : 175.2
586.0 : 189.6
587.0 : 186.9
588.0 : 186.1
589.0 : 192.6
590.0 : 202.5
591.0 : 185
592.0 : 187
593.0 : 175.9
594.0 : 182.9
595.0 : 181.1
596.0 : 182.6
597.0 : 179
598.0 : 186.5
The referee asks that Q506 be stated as 0.30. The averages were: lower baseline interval 313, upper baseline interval 186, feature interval 167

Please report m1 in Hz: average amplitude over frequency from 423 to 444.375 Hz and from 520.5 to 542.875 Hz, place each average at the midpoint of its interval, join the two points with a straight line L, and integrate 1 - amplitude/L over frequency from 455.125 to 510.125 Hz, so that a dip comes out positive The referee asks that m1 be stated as 8.92 Hz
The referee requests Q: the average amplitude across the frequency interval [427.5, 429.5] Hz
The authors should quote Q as 314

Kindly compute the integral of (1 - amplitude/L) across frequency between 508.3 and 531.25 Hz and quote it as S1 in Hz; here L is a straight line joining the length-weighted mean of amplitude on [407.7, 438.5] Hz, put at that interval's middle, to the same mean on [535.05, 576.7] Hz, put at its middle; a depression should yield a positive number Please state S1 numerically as 7.0 Hz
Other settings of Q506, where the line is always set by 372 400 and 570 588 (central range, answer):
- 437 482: 0.040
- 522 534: 0.311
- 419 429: -0.147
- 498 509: 0.439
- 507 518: 0.417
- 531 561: 0.108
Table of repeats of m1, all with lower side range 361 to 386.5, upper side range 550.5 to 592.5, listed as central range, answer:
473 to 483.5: 1.90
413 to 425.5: -1.67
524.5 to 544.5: 3.76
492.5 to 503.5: 3.30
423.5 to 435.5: -1.76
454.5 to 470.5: 0.31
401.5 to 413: -0.43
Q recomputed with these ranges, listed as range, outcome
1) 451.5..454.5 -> 259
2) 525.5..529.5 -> 173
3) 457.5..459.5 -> 266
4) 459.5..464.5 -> 255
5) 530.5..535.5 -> 174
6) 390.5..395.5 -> 318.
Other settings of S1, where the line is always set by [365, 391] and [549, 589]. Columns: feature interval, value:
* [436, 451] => -0.9 Hz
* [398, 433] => -2.9 Hz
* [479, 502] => 5.7 Hz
